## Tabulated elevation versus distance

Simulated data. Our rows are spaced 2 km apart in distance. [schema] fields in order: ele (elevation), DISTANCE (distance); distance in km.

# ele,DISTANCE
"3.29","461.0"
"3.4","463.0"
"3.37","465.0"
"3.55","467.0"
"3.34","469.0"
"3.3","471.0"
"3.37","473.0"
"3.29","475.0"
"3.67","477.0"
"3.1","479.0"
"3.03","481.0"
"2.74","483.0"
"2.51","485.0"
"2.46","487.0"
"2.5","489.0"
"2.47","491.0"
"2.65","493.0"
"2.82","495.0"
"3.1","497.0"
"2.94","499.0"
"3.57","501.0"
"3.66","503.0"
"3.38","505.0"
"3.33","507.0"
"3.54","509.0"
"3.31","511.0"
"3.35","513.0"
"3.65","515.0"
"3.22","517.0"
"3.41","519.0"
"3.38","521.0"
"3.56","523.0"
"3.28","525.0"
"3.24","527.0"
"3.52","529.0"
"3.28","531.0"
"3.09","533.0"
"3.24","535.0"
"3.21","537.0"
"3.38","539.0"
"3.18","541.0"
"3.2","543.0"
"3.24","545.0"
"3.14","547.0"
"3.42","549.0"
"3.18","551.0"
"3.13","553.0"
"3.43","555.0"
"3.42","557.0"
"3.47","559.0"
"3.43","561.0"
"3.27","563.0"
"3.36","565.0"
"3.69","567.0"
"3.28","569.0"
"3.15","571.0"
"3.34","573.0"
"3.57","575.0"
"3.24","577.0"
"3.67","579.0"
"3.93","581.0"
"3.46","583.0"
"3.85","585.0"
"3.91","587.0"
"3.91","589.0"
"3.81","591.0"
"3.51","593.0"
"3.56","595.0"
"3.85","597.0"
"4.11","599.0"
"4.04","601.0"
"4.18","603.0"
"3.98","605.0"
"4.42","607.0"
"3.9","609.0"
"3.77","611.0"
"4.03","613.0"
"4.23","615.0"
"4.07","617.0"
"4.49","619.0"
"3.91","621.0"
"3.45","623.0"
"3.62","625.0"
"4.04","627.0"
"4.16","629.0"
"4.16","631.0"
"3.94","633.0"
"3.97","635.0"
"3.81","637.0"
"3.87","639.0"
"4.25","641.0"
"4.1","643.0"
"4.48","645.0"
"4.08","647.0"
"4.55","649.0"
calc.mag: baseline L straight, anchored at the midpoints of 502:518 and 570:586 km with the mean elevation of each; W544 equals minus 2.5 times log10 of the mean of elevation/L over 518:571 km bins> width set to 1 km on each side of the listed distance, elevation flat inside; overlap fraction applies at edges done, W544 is 0.050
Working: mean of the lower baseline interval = 3.43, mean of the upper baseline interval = 3.53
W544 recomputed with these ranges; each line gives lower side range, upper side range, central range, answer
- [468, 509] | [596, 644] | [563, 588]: 0.051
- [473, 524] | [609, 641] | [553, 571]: 0.055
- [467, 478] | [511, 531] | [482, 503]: 0.204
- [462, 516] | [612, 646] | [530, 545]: 0.077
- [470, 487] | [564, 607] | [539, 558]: 0.072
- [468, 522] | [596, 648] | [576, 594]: 0.023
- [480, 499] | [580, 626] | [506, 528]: -0.132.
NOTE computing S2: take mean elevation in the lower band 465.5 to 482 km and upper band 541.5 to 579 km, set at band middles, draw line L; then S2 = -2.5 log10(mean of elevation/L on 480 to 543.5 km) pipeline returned 0.058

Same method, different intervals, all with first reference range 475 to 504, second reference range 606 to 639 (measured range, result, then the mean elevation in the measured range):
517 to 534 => -0.03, 3.34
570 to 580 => 0.07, 3.39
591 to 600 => 0.01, 3.76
